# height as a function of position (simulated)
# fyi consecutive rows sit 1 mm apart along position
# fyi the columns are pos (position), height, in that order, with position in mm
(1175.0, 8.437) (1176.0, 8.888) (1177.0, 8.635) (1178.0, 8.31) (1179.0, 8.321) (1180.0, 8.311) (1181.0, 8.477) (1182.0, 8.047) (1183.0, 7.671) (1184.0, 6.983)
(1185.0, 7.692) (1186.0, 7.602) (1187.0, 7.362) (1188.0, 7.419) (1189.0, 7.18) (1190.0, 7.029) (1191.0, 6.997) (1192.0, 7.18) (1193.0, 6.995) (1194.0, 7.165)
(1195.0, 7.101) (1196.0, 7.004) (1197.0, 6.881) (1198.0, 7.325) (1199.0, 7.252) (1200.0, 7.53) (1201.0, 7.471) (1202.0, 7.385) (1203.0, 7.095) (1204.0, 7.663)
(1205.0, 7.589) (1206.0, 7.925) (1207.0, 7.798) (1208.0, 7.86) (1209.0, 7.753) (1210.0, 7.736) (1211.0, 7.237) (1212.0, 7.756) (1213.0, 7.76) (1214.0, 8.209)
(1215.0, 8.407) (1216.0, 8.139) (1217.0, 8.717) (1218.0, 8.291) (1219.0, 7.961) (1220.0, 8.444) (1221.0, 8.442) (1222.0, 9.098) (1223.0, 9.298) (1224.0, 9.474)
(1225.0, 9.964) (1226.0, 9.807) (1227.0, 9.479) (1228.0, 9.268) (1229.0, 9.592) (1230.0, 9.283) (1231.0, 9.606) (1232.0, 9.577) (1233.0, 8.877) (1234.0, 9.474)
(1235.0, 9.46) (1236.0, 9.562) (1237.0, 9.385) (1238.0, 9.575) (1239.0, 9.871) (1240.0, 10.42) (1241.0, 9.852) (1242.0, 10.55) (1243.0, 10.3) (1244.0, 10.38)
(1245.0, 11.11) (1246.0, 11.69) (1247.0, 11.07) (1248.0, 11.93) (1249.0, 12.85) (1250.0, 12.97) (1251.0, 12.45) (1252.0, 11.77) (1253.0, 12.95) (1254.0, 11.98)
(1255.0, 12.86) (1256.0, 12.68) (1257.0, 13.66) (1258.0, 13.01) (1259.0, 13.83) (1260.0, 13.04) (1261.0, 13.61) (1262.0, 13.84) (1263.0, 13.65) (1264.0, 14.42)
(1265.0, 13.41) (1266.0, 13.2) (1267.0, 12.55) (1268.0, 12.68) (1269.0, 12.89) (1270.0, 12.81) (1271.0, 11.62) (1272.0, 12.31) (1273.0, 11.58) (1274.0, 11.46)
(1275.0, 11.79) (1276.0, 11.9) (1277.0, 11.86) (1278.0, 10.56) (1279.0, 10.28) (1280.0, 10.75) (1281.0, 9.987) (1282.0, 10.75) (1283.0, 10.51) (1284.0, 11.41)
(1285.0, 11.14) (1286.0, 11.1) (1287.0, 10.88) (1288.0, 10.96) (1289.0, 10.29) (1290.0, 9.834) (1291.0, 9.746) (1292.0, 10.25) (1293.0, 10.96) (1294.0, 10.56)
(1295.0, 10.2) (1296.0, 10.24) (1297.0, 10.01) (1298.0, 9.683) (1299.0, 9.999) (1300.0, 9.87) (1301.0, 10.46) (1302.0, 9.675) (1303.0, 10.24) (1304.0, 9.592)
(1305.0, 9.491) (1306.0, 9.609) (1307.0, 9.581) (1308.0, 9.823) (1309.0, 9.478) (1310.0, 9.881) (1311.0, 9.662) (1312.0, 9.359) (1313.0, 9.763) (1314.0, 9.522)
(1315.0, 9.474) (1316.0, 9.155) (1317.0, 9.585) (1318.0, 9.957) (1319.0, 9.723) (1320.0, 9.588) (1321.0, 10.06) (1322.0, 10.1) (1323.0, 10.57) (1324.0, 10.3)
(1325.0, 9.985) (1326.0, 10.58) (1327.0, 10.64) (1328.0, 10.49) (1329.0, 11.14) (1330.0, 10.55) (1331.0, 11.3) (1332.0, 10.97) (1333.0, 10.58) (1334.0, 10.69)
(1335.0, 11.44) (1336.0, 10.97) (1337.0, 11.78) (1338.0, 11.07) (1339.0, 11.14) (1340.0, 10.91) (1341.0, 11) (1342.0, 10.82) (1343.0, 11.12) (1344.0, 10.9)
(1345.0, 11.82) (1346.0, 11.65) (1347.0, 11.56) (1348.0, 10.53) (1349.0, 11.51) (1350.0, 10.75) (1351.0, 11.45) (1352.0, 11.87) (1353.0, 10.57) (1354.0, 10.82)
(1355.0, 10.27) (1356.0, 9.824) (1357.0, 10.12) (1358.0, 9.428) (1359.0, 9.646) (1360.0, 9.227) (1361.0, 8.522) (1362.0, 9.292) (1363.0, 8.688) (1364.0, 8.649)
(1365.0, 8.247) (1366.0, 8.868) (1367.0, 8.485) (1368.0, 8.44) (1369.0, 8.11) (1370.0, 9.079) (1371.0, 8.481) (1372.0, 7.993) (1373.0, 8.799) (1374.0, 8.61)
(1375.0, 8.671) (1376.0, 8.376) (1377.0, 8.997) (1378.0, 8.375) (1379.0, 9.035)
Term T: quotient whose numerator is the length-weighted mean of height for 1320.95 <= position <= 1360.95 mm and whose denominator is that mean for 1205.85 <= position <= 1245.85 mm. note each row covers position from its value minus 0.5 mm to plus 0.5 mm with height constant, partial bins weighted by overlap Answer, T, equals 1.2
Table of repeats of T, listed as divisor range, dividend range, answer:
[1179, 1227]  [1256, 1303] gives 1.46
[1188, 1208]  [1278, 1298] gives 1.44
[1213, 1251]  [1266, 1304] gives 1.12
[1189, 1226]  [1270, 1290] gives 1.42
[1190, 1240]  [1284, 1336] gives 1.22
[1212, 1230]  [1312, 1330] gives 1.14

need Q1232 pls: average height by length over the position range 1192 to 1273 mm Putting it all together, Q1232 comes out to 10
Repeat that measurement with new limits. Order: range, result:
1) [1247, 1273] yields 12.9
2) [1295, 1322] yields 9.76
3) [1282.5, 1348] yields 10.4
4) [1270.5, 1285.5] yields 11.2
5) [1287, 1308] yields 10.1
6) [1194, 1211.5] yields 7.44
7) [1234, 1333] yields 11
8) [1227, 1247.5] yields 9.93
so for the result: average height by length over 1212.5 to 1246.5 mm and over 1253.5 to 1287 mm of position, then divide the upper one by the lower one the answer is 1.3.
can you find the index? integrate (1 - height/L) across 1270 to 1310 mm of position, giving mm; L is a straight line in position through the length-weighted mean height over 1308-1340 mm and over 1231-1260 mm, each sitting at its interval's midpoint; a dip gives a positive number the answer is 0.6 mm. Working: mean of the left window 11.2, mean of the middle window 10.5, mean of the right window 10.3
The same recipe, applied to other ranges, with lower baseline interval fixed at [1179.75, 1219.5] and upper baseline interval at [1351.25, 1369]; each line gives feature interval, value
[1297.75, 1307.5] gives -1.1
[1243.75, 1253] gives -4.2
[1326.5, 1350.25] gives -4.8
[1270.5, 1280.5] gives -3.5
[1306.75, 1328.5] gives -2.2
